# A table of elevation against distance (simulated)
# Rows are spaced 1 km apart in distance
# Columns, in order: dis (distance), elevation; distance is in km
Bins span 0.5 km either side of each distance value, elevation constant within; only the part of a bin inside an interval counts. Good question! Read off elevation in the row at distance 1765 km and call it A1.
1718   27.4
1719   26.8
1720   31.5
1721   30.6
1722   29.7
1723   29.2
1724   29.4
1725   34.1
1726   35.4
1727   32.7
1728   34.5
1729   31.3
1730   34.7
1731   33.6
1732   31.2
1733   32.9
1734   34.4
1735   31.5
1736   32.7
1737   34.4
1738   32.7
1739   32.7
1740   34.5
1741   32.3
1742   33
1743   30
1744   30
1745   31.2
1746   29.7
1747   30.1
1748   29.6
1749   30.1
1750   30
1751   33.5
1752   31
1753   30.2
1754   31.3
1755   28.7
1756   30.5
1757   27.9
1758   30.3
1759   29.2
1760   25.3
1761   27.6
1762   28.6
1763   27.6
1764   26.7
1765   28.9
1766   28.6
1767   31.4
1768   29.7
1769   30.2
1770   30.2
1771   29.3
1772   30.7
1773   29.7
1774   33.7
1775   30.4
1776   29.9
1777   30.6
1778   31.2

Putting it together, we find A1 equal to 28.9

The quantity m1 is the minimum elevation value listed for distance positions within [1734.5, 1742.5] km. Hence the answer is 31.5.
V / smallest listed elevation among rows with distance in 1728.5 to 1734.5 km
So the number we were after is 31.2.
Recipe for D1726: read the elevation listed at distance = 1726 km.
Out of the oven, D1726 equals 35.4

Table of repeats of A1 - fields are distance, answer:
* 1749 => 30.1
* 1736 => 32.7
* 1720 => 31.5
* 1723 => 29.2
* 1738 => 32.7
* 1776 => 29.9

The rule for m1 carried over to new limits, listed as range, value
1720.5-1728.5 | 29.2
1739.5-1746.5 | 29.7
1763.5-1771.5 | 26.7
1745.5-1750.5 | 29.6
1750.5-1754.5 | 30.2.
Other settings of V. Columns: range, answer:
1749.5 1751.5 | 30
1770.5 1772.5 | 29.3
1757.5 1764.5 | 25.3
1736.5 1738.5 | 32.7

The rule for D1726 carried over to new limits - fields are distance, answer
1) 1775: 30.4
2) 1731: 33.6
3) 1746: 29.7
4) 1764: 26.7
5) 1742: 33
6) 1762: 28.6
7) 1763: 27.6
